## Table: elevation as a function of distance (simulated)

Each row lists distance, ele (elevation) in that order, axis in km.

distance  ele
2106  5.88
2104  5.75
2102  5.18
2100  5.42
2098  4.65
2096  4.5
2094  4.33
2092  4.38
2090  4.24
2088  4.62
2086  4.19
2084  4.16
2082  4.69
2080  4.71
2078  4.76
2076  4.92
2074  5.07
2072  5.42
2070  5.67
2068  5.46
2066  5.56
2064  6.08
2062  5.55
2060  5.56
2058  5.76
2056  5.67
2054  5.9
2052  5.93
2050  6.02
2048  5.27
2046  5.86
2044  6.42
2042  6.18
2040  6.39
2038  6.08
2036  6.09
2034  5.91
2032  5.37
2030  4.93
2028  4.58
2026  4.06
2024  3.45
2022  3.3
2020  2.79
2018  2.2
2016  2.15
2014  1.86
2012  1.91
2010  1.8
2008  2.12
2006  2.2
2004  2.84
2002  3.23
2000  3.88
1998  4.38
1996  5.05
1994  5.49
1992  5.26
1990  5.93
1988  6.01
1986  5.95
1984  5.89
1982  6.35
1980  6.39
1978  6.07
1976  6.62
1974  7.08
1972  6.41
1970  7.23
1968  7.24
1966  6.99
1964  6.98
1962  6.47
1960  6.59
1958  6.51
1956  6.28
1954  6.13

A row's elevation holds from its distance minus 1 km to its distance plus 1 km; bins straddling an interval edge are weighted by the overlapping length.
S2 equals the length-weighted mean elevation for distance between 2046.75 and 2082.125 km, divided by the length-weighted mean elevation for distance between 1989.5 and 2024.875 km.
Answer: 1.66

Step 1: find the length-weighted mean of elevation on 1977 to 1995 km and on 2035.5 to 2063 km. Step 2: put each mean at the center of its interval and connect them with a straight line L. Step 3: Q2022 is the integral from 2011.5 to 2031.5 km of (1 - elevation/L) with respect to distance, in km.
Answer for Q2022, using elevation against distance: 9.14 km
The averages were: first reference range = 5.93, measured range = 3.21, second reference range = 5.9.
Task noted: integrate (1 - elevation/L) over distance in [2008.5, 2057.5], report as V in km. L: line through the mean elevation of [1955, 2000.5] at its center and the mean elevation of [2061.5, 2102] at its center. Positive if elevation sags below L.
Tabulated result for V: 7.8 km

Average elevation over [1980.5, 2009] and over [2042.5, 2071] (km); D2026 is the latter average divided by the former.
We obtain 1.24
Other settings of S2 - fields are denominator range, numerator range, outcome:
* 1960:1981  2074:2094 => 0.67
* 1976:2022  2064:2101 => 1.18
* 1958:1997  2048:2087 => 0.84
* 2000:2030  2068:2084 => 1.75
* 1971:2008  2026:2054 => 1.10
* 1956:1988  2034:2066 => 0.90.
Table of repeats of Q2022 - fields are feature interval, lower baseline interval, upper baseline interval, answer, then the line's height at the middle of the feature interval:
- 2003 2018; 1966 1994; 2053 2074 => 9.7 km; 6.08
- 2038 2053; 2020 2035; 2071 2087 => -5.0 km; 4.52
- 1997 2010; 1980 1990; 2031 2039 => 6.5 km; 5.99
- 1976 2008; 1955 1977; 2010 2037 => 2.9 km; 5.36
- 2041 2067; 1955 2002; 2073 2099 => -4.3 km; 5.01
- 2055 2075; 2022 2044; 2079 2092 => -3.5 km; 4.76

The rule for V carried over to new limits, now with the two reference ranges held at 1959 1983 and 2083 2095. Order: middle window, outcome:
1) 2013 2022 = 5.30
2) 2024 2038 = 0.96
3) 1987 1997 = 1.17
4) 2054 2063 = -1.33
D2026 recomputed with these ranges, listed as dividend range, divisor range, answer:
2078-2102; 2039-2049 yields 0.76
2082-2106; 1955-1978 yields 0.70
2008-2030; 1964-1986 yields 0.43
